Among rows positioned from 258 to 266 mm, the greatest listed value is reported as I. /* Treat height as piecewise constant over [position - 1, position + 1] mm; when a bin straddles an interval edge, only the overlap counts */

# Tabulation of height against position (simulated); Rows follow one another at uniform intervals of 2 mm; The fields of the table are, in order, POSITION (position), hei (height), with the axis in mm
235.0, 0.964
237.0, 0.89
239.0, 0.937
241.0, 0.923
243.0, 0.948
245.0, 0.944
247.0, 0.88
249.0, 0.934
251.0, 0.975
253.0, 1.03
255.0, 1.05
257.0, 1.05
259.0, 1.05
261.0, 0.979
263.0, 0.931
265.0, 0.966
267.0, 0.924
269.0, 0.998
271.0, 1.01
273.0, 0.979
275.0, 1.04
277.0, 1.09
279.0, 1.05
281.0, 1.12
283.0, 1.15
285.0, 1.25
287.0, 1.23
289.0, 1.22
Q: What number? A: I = 1.05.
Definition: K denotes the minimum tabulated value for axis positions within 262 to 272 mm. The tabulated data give 0.924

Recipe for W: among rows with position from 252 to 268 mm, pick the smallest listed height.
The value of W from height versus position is 0.924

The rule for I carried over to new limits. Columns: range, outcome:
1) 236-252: 0.975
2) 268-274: 1.01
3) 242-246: 0.948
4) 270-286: 1.25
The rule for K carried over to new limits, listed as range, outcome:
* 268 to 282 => 0.979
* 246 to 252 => 0.88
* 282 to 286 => 1.15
